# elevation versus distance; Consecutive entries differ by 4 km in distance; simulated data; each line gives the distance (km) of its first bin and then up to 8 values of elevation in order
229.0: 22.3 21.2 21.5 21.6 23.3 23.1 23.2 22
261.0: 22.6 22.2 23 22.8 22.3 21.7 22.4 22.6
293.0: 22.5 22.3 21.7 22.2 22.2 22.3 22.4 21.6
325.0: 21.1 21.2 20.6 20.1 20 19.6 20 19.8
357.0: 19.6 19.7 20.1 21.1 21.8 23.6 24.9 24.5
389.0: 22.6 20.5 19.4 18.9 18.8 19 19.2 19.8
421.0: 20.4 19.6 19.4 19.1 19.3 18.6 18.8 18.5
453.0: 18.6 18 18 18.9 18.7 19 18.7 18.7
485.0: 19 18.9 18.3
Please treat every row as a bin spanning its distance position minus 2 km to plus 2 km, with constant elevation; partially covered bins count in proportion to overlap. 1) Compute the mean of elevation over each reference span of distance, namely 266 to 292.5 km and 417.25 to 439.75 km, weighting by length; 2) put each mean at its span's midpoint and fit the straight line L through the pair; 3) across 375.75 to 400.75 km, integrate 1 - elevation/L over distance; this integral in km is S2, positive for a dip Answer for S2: -2.4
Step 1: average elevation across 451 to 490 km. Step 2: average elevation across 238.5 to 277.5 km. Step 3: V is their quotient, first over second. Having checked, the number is 0.82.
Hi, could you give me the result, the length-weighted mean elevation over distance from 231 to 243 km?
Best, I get 21.4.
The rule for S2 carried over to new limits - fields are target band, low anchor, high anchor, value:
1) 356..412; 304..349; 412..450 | -2.5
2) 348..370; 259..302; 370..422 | 1.5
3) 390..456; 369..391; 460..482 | 5.7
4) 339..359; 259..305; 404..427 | 1.1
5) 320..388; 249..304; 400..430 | -1.5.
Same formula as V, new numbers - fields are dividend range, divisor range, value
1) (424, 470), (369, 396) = 0.83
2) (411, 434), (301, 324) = 0.89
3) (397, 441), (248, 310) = 0.86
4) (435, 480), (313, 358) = 0.90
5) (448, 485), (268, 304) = 0.83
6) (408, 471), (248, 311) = 0.85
